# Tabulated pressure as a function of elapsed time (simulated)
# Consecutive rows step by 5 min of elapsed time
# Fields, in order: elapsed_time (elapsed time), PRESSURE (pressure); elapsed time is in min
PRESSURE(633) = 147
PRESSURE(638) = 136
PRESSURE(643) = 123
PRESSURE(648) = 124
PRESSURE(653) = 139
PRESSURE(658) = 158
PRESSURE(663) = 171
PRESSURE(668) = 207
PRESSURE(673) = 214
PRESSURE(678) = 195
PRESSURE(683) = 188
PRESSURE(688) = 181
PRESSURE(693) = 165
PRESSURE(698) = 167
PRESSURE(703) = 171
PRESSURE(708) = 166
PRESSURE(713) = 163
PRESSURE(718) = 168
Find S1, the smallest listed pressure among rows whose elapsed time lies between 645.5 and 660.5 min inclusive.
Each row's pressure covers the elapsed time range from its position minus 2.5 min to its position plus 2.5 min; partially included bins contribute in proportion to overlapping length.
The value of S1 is 124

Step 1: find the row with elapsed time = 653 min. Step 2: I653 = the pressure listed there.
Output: 139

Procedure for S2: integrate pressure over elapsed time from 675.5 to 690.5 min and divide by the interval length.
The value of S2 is 188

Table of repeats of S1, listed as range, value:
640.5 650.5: 123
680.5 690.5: 181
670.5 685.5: 188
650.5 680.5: 139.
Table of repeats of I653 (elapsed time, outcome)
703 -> 171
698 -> 167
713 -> 163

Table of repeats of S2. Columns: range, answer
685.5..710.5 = 170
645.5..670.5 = 160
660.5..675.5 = 197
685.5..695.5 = 173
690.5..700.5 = 166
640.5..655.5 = 129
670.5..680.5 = 204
